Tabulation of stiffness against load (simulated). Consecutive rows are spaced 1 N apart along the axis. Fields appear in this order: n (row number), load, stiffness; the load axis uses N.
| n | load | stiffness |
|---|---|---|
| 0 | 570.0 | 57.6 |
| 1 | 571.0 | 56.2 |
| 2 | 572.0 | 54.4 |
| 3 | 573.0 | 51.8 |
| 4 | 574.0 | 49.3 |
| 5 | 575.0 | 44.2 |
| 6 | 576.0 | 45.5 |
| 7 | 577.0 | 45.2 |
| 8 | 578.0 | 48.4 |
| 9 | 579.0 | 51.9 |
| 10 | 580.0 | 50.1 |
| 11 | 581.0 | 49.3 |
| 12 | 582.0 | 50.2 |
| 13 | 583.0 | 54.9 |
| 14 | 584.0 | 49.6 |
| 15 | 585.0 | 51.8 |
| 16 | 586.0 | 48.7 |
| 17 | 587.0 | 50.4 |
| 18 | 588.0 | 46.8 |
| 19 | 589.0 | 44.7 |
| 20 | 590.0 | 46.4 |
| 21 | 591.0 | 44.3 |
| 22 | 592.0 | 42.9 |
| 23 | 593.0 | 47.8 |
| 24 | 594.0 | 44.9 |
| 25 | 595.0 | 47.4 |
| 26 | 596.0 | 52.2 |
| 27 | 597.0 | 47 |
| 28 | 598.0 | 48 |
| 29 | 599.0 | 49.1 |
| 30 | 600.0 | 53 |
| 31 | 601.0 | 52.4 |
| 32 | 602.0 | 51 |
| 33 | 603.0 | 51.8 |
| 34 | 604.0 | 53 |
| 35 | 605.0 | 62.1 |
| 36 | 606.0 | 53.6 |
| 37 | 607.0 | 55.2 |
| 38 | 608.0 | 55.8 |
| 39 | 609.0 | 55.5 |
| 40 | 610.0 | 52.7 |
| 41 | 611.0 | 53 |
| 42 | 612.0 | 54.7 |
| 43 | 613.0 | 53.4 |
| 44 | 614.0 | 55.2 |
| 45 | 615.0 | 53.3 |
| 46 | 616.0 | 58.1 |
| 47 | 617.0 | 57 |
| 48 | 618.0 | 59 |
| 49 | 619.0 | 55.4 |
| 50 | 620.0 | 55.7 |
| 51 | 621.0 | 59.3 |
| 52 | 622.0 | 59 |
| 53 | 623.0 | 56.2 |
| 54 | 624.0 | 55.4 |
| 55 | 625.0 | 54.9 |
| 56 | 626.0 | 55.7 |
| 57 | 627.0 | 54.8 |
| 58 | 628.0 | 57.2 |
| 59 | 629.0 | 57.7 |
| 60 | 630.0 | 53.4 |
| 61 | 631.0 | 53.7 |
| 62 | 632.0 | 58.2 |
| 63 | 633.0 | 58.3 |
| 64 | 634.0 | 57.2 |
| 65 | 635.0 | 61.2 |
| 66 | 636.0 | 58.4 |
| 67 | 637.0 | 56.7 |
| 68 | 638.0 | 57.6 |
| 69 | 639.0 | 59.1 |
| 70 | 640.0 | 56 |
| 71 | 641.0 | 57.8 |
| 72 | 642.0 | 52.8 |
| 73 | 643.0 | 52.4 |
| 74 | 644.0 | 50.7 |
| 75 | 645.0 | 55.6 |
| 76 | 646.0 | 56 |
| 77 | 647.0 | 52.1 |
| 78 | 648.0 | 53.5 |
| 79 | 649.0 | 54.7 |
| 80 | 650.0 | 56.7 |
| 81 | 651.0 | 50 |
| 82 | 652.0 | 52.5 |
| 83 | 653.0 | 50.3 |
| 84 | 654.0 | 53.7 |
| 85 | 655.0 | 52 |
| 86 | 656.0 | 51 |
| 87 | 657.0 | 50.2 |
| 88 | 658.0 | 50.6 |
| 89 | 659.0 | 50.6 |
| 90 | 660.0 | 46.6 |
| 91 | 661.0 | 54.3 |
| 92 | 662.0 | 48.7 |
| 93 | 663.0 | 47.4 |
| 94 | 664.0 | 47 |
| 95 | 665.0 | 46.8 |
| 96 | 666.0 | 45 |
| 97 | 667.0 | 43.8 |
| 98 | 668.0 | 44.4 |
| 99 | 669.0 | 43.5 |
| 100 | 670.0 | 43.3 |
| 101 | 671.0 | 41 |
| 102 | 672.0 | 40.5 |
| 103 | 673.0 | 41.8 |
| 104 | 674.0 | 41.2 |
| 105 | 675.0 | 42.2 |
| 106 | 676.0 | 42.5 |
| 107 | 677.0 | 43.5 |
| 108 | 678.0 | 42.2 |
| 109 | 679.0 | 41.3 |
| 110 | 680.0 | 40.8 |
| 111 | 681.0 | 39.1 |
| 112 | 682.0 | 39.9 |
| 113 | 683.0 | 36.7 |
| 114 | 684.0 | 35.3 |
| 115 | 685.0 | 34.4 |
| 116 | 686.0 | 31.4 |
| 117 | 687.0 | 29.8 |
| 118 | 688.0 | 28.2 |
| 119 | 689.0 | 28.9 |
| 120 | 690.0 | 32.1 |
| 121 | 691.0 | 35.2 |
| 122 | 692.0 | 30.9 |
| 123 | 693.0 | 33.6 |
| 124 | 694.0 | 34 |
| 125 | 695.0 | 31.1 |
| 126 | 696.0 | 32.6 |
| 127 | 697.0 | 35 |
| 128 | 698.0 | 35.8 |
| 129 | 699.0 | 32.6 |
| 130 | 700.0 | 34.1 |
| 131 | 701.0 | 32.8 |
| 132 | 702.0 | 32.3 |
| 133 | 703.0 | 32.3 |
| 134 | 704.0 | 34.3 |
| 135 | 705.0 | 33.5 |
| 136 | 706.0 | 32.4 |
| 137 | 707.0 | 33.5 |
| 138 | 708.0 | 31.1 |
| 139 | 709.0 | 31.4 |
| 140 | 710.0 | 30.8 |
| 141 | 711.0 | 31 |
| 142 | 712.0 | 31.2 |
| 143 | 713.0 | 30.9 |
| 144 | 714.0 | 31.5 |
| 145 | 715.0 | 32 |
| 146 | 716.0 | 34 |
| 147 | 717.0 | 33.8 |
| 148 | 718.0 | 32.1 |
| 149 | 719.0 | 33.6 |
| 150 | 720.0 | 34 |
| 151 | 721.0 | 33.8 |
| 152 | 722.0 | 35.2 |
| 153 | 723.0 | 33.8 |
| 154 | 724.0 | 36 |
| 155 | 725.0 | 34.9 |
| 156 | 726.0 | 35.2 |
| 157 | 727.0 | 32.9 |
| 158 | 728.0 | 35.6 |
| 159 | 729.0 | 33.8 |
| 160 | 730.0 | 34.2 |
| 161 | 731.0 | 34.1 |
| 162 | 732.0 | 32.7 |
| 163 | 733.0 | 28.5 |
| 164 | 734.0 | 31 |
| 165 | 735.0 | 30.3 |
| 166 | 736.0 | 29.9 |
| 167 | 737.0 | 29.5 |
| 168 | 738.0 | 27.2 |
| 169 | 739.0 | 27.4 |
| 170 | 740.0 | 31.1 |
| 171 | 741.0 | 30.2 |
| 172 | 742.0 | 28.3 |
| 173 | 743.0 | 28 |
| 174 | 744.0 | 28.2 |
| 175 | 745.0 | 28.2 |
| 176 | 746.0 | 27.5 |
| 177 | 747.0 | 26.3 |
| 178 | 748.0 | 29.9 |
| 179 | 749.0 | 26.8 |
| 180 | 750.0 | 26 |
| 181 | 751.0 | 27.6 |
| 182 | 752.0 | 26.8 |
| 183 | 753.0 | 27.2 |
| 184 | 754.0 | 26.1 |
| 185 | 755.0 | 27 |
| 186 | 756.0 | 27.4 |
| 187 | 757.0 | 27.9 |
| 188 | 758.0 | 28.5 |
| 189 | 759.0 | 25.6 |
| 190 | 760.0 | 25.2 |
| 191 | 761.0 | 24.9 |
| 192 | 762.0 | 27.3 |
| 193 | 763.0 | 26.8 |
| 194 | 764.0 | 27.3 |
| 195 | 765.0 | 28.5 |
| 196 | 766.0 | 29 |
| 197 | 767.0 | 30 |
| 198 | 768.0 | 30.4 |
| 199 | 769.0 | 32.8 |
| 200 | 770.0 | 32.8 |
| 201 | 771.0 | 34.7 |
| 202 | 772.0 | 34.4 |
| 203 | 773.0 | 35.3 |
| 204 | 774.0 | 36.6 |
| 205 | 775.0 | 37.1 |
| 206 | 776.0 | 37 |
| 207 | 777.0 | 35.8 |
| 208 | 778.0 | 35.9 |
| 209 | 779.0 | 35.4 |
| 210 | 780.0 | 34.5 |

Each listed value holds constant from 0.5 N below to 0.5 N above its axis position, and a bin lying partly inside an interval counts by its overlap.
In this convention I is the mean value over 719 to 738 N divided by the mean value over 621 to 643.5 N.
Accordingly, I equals 0.58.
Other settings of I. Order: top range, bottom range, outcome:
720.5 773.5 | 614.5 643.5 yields 0.53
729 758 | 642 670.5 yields 0.57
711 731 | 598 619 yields 0.62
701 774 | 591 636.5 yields 0.57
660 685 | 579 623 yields 0.82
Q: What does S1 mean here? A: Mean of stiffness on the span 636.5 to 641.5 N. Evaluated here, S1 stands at 57.4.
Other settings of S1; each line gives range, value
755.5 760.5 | 26.9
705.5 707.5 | 33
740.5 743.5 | 28.8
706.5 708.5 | 32.3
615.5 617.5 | 57.5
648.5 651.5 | 53.8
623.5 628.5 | 55.6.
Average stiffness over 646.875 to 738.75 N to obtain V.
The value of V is 38.1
